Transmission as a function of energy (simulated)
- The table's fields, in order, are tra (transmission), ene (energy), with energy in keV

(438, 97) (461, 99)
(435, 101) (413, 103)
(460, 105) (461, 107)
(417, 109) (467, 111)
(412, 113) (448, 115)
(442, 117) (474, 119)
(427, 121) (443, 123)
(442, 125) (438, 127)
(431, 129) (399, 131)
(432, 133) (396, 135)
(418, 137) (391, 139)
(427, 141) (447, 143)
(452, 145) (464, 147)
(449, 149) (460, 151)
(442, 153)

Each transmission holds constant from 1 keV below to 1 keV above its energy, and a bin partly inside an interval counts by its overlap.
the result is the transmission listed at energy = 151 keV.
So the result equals 460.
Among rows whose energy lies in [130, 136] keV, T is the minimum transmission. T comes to 396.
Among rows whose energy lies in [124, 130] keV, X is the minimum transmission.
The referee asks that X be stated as 431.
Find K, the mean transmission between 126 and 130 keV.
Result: 434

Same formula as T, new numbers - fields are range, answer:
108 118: 412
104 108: 460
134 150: 391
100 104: 413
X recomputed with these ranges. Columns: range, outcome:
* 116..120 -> 442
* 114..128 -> 427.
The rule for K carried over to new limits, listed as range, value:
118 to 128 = 445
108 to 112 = 442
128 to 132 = 415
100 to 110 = 437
